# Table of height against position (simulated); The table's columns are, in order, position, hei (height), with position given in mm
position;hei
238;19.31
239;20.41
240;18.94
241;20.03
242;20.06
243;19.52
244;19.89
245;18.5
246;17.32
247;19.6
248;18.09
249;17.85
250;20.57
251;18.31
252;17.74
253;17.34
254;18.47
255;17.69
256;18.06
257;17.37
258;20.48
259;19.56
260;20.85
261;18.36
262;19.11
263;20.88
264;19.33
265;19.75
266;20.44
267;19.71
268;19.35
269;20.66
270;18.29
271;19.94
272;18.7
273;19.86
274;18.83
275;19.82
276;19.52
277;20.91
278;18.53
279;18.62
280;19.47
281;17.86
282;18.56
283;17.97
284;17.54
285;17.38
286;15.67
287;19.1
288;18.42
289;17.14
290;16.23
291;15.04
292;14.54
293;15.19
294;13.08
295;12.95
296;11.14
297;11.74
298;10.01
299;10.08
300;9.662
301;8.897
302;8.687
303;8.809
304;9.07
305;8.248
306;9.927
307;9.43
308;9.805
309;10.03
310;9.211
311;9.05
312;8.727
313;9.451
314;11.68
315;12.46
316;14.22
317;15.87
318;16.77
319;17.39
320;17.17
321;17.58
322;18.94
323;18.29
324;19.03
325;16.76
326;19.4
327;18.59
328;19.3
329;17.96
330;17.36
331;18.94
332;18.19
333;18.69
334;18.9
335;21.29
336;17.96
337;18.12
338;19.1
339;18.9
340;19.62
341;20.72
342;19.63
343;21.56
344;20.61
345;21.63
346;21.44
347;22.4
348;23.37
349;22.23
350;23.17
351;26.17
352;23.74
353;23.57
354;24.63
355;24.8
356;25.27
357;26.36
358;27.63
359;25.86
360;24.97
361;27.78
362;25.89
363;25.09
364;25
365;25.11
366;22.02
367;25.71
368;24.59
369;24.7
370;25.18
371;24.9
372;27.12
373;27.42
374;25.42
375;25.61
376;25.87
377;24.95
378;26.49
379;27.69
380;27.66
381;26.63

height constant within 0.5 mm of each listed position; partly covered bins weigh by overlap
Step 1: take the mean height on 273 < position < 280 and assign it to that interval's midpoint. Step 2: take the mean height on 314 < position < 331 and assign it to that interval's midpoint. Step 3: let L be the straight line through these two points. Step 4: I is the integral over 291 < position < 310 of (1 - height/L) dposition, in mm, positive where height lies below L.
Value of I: 7.88 mm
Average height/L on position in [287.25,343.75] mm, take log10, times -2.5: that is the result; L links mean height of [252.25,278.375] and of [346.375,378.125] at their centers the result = 0.44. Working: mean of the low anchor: 19.3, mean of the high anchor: 25.1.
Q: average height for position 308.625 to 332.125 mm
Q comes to 15.5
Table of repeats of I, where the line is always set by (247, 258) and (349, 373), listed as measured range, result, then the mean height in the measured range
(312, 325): 4.05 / 15.5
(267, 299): 4.85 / 17.1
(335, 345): 1.71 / 19.8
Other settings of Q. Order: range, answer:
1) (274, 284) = 18.9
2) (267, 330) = 15.3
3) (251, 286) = 19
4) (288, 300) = 13.4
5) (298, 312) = 9.31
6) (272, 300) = 16.4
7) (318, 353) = 19.8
